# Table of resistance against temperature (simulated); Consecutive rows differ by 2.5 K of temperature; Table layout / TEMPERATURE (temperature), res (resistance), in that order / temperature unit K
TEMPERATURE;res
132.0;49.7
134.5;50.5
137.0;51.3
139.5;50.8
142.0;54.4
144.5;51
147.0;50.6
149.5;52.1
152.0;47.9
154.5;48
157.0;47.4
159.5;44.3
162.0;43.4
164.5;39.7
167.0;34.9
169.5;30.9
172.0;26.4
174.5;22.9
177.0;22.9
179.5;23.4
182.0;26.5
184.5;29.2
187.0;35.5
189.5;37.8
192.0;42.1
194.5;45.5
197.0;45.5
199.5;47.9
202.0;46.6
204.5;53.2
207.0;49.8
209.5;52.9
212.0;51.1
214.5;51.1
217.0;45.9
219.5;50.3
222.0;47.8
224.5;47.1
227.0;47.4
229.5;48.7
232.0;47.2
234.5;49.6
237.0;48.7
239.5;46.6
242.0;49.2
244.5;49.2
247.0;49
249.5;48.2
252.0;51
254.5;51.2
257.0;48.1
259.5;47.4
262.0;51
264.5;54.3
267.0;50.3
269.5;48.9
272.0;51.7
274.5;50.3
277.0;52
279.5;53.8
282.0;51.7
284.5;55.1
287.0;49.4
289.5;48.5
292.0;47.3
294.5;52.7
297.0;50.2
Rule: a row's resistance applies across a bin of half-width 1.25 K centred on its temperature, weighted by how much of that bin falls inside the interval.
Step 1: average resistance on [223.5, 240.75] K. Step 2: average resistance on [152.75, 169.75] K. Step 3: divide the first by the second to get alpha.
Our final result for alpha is 1.1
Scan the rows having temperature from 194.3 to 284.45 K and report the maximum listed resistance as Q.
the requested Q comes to 54.3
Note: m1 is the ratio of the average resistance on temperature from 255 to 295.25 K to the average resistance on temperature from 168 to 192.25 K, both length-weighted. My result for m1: 1.7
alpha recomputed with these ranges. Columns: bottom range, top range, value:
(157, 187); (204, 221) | 1.57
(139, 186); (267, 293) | 1.30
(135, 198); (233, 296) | 1.25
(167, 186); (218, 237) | 1.81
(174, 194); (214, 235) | 1.56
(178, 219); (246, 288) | 1.19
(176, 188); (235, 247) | 1.77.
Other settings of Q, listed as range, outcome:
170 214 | 53.2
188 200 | 47.9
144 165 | 52.1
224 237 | 49.6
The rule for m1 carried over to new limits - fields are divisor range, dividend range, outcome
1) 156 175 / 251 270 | 1.37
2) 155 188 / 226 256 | 1.47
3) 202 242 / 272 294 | 1.04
